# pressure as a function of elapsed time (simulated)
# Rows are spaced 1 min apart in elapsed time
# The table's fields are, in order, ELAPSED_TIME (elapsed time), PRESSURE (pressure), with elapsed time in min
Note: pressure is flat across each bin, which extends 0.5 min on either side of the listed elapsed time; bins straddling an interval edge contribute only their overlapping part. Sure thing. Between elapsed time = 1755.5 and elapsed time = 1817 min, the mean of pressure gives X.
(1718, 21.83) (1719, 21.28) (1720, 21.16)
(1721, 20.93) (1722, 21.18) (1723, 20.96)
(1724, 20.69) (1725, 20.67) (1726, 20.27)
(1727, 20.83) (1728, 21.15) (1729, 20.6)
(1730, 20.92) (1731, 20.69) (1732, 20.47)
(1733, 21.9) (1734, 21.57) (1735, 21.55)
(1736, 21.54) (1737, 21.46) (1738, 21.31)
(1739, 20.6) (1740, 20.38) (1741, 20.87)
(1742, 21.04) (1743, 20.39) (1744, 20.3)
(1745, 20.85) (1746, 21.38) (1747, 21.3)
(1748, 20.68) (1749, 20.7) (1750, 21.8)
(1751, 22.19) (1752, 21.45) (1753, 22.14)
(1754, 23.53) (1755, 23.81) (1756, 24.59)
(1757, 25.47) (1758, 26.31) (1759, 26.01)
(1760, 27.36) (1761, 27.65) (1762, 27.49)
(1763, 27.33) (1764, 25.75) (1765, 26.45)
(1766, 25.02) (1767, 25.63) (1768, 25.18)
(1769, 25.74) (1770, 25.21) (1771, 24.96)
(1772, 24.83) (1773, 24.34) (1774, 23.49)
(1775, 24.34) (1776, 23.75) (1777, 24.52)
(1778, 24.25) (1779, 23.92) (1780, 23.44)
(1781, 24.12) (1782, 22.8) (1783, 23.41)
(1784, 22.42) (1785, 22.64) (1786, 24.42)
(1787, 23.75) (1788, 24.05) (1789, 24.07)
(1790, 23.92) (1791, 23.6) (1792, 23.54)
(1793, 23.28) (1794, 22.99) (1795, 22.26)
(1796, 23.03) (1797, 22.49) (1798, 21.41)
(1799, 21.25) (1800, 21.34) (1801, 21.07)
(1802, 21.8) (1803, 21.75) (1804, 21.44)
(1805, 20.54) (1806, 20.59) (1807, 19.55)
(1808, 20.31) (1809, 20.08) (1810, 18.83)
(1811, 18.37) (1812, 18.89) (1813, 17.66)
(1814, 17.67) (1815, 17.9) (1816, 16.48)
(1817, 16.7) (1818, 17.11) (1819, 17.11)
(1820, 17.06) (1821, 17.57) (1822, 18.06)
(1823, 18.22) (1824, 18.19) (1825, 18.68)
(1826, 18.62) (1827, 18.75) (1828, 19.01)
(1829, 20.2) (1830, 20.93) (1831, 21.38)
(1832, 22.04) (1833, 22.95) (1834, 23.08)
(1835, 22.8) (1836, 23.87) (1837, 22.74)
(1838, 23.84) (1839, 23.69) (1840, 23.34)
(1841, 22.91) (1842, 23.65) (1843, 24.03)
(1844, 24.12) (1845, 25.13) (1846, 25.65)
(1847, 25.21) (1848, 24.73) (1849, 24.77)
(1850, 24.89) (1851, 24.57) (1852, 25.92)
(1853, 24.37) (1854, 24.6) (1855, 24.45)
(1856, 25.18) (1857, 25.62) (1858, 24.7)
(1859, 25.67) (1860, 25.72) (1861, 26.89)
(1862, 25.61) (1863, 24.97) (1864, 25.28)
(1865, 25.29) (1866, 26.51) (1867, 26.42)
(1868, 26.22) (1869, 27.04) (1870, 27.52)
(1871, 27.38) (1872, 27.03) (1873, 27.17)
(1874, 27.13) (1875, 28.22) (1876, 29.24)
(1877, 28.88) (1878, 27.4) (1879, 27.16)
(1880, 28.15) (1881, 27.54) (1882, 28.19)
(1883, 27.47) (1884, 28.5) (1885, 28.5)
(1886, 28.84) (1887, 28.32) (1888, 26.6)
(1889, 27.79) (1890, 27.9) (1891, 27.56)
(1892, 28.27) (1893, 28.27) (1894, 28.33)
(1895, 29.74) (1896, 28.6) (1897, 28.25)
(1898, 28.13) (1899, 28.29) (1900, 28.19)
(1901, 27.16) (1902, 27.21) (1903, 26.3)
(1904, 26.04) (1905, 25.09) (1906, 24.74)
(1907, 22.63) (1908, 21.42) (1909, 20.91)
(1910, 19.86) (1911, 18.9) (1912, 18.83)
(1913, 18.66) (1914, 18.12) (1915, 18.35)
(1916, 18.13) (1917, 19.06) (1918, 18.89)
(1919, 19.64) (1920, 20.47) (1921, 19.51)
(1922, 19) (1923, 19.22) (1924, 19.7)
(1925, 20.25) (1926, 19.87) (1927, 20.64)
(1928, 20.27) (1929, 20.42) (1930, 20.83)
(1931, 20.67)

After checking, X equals 23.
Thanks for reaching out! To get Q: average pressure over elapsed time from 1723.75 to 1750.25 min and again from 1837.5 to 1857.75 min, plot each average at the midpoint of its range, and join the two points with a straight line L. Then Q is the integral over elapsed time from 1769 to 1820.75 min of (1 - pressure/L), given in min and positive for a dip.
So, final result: 2.3 min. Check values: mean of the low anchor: 21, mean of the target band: 21.8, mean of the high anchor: 24.5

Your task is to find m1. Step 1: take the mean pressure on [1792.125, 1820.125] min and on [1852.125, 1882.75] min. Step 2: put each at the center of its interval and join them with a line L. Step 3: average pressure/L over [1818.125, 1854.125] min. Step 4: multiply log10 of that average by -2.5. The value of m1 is 0.06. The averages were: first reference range 20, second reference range 26.5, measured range 22.1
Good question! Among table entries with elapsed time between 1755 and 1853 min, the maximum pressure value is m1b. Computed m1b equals 27.65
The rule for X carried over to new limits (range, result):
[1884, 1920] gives 24.6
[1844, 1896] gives 26.7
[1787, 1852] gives 21.4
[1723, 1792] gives 23.1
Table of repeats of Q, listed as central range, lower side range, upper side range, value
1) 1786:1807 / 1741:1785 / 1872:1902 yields 2.2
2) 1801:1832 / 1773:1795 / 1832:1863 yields 6.4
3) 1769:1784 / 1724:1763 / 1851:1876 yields -0.5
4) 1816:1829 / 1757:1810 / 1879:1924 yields 3.2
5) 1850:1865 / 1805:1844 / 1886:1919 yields -2.2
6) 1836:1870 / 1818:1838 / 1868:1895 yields -1.9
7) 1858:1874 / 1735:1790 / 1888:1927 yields -2.0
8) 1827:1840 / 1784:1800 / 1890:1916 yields 0.8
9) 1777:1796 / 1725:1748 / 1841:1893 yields -0.4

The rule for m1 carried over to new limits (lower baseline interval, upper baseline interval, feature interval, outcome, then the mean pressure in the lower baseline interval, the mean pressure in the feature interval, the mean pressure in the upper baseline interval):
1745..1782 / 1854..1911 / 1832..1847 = 0.091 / 24.3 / 23.7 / 26.6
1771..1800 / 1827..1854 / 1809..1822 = 0.302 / 23.4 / 17.7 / 23.4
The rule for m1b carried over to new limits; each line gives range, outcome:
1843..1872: 27.52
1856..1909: 29.74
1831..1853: 25.92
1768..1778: 25.74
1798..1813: 21.8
